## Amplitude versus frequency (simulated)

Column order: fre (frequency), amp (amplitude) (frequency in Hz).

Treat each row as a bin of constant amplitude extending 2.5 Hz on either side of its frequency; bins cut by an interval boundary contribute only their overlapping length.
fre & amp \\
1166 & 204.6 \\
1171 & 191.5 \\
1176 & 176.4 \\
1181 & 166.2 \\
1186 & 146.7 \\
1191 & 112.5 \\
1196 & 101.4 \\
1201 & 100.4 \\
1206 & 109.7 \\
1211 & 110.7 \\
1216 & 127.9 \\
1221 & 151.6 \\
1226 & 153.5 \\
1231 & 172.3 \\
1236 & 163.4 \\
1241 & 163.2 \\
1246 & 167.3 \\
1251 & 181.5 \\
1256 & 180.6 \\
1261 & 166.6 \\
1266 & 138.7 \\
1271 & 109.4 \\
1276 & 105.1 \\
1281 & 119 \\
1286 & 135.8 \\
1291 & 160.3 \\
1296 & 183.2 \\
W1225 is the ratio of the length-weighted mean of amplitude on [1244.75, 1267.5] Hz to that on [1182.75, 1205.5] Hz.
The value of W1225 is 1.44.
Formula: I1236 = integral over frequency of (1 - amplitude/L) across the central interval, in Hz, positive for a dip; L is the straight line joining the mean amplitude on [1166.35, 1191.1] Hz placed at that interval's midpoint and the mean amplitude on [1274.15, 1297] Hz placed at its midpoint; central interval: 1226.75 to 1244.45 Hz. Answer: -1.5 Hz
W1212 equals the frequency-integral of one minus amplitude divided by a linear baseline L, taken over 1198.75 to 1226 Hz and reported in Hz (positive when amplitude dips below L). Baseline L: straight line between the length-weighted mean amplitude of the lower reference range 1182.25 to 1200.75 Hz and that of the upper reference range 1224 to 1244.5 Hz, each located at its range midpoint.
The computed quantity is 3.7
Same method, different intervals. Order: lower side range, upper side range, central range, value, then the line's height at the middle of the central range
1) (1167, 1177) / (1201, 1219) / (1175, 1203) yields 4.5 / 155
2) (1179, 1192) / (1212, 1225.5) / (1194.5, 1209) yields 3.8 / 141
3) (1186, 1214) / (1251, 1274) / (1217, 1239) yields -4.9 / 129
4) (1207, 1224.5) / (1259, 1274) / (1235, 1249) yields -3.4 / 133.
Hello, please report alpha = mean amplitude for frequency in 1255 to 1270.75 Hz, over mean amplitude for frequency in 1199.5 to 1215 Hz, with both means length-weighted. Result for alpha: 1.4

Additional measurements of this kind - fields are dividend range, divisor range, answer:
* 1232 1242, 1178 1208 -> 1.33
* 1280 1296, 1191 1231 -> 1.18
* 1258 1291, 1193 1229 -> 1.08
